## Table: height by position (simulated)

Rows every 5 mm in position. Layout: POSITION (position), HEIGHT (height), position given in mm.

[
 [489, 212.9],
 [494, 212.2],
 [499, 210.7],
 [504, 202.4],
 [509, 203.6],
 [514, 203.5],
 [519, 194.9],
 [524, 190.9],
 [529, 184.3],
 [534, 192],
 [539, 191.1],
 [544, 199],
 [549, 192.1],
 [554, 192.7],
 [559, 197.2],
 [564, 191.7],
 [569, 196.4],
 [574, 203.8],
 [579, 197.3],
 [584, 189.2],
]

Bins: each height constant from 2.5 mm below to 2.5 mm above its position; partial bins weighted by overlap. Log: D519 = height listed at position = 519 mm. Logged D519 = 194.9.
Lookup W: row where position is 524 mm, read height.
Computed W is 190.9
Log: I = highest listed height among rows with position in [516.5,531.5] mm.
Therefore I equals 194.9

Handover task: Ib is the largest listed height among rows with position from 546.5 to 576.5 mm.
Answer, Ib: 203.8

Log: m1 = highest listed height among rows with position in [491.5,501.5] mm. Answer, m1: 212.2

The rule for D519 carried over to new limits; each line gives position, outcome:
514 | 203.5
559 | 197.2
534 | 192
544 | 199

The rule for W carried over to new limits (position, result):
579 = 197.3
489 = 212.9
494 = 212.2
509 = 203.6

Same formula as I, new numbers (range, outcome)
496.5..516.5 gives 210.7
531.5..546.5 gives 199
